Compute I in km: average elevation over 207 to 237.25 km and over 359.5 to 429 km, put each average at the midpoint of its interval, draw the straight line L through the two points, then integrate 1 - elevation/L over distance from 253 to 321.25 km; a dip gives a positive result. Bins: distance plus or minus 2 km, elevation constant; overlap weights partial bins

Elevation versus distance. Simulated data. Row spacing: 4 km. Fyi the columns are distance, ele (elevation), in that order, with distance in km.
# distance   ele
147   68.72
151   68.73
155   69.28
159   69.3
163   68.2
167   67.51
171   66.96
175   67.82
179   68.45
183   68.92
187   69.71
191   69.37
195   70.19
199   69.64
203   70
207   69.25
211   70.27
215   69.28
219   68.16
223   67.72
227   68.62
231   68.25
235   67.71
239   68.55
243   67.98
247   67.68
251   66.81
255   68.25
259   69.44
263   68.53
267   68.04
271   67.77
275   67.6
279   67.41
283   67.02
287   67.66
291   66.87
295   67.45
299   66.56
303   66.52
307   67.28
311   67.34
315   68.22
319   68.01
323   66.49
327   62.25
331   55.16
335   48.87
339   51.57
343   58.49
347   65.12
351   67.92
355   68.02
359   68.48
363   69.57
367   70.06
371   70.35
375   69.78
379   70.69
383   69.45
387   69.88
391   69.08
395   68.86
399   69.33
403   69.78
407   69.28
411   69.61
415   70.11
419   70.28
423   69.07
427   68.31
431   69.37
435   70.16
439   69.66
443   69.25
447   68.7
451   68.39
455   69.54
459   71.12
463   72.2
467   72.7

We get 1.3 km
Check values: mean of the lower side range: 68.6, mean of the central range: 67.6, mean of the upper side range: 69.6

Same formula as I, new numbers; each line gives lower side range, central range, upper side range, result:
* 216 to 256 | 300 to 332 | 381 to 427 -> 1.5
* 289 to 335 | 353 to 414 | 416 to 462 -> -1.8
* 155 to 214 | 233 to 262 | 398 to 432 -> 0.4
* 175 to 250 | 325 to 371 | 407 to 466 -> 4.4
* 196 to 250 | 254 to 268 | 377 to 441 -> 0.0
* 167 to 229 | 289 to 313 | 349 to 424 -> 0.8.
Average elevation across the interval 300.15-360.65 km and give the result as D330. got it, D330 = 63.3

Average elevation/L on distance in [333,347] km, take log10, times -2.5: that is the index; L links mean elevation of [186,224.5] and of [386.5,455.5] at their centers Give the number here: 0.26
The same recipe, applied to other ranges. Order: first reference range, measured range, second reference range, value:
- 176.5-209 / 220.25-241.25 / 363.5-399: 0.02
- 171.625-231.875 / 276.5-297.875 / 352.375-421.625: 0.03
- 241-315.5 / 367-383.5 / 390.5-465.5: -0.02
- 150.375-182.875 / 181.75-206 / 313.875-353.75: -0.04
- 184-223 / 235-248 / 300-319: 0.01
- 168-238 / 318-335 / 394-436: 0.14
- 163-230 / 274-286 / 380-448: 0.03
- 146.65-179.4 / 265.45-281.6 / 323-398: -0.02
